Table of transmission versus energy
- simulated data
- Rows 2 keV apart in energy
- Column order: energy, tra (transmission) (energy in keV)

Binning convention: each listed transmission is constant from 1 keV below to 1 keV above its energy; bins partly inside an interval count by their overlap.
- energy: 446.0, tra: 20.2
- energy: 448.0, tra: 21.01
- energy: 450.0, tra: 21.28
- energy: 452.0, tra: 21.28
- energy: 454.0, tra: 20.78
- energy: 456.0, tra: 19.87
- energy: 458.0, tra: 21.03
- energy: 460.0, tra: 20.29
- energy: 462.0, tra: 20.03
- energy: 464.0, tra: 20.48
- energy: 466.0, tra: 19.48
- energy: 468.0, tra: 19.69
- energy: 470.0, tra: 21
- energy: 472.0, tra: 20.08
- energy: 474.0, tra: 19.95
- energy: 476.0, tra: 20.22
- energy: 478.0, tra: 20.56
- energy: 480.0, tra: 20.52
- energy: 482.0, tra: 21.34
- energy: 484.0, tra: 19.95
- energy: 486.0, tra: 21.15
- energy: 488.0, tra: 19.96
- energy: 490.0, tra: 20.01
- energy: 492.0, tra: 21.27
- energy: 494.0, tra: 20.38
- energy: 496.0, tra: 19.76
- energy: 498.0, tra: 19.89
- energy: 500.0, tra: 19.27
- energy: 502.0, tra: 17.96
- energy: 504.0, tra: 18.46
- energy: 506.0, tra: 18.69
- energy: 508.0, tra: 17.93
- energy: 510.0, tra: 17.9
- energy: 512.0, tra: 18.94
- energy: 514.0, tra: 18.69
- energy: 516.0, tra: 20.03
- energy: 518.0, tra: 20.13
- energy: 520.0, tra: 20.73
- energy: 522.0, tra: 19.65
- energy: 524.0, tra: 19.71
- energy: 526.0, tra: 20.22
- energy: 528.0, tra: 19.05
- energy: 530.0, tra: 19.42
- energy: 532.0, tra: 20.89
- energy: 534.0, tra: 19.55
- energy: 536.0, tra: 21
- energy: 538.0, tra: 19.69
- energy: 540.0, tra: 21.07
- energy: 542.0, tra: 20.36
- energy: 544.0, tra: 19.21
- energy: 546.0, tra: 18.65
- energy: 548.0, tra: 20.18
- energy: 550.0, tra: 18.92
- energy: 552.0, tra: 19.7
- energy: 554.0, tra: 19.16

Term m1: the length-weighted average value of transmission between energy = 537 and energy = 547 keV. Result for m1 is 19.8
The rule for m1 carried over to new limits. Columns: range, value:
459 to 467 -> 20.1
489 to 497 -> 20.4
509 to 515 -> 18.5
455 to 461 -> 20.4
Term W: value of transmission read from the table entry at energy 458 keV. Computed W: 21.03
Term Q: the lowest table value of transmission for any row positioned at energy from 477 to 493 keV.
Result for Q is 19.95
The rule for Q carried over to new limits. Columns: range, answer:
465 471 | 19.48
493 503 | 17.96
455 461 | 19.87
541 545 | 19.21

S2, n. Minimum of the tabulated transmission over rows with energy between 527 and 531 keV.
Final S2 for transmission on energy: 19.05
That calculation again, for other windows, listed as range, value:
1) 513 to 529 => 18.69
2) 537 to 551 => 18.65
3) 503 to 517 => 17.9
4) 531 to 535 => 19.55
